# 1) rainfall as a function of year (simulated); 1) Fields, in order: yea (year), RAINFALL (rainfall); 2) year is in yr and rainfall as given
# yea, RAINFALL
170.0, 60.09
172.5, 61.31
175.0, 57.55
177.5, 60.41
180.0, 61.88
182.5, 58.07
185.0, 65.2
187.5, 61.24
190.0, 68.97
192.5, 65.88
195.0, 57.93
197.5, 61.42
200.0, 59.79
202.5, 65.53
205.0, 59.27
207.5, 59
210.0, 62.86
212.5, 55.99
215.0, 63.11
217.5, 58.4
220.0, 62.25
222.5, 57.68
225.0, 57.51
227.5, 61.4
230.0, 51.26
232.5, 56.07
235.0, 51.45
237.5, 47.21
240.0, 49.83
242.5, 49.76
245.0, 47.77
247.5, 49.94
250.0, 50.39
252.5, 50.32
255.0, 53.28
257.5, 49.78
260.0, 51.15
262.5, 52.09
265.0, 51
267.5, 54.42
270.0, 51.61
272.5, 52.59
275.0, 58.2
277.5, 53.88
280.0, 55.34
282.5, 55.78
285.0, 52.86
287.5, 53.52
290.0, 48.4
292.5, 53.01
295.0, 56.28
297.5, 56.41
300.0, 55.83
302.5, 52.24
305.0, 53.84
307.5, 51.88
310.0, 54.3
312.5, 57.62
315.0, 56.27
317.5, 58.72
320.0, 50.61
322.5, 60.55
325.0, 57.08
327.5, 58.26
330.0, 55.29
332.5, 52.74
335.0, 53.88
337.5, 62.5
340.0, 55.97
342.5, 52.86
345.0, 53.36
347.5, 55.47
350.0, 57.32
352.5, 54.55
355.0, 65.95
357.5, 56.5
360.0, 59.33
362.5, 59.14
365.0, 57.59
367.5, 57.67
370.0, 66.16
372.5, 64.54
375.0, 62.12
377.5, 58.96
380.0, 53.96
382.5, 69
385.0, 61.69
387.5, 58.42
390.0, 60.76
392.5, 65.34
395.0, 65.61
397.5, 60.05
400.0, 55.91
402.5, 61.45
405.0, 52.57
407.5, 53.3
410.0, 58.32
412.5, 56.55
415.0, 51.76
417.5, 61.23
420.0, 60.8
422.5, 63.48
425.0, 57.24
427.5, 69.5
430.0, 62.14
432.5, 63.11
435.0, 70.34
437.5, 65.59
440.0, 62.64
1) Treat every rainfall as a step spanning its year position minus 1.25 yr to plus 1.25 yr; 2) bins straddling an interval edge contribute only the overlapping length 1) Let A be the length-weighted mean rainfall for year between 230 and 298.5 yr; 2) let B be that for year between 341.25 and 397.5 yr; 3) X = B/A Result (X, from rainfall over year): 1.14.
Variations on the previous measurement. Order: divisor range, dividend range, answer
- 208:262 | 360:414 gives 1.11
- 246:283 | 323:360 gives 1.08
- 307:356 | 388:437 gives 1.08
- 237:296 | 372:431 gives 1.16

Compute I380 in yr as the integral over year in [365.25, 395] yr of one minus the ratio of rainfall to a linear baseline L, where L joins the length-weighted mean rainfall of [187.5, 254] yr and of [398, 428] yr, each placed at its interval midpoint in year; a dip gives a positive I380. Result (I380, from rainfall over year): -1.87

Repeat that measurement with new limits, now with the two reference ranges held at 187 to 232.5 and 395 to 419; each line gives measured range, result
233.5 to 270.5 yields 5.6 yr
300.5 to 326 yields 1.5 yr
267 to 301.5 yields 3.0 yr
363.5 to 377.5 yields -0.8 yr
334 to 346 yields 0.5 yr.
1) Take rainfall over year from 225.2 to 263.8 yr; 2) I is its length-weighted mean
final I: 51.6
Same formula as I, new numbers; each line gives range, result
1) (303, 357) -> 56.1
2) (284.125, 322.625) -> 54.4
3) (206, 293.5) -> 54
